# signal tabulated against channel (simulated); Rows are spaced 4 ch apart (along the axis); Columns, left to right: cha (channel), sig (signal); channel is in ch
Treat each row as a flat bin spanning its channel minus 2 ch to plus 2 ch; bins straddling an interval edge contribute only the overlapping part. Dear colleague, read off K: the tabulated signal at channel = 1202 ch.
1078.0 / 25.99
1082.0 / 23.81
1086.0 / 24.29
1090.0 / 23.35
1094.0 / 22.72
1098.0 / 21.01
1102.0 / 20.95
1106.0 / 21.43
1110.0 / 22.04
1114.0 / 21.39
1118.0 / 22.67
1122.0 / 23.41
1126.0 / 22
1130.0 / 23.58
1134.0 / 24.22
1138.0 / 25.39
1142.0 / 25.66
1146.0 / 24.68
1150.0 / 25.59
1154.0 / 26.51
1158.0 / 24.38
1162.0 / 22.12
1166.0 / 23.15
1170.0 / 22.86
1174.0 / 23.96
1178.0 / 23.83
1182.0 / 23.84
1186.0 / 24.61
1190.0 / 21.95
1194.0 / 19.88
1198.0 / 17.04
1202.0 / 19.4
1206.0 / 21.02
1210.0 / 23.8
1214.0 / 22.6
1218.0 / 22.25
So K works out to 19.4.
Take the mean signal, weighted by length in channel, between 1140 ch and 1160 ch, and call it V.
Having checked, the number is 25.4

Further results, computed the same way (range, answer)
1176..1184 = 23.8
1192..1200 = 18.5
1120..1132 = 23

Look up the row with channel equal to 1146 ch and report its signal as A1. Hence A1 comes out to 24.68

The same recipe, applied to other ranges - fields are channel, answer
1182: 23.84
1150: 25.59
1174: 23.96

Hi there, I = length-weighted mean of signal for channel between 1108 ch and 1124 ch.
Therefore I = 22.4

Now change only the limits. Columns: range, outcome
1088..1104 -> 22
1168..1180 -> 23.6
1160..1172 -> 22.7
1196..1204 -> 18.2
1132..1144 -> 25.1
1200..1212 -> 21.4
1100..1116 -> 21.5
